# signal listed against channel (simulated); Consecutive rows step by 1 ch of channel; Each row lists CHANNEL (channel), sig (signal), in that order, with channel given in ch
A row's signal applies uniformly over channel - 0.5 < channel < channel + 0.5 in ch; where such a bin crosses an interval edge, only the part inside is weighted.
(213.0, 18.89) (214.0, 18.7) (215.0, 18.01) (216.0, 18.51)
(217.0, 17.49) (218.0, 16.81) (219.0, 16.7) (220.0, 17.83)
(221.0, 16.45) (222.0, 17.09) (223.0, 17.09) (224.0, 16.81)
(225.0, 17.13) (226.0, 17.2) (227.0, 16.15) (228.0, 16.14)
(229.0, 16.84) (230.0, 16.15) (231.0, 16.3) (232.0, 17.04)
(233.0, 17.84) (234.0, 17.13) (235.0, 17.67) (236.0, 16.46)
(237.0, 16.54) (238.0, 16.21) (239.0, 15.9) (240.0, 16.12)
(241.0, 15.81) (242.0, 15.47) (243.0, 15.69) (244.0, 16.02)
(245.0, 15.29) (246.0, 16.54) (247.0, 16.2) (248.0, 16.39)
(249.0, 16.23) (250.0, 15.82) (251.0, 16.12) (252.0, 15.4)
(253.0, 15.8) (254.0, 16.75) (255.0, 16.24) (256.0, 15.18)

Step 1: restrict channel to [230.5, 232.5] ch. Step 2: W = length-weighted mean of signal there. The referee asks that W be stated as 16.7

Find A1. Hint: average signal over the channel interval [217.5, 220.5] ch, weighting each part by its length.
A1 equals 17.1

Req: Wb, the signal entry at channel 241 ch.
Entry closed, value 15.81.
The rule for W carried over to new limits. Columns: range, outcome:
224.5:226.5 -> 17.2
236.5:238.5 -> 16.4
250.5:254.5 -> 16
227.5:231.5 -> 16.4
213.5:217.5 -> 18.2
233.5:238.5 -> 16.8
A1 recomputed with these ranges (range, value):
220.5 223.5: 16.9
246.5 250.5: 16.2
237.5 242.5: 15.9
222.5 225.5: 17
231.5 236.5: 17.2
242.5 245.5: 15.7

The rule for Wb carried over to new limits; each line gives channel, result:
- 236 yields 16.46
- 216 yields 18.51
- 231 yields 16.3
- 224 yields 16.81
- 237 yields 16.54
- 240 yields 16.12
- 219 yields 16.7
